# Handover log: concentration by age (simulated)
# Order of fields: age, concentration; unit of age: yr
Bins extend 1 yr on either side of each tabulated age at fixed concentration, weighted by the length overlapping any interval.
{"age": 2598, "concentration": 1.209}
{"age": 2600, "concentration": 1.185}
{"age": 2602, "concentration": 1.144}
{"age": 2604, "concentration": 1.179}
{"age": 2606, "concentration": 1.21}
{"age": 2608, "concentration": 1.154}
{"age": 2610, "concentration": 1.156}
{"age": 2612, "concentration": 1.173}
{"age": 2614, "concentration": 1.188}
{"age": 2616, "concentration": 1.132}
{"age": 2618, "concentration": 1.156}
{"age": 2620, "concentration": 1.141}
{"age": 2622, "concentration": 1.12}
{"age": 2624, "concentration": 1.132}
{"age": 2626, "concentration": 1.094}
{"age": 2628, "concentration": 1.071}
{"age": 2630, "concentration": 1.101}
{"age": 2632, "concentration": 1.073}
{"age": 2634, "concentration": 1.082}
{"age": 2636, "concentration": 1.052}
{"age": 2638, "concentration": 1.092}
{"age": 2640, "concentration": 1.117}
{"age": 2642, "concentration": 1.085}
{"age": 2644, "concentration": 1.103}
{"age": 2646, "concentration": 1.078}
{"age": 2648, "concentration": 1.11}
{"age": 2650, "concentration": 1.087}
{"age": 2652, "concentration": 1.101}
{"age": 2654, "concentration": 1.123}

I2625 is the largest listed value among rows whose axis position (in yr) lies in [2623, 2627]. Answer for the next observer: 1.132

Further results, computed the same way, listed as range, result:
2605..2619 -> 1.21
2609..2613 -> 1.173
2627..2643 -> 1.117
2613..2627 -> 1.188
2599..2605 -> 1.185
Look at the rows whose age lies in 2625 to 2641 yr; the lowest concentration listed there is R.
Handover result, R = 1.052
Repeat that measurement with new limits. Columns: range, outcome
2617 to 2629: 1.071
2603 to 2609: 1.154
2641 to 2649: 1.078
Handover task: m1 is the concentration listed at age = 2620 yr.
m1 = 1.141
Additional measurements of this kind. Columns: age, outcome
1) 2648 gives 1.11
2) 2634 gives 1.082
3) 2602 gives 1.144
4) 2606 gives 1.21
